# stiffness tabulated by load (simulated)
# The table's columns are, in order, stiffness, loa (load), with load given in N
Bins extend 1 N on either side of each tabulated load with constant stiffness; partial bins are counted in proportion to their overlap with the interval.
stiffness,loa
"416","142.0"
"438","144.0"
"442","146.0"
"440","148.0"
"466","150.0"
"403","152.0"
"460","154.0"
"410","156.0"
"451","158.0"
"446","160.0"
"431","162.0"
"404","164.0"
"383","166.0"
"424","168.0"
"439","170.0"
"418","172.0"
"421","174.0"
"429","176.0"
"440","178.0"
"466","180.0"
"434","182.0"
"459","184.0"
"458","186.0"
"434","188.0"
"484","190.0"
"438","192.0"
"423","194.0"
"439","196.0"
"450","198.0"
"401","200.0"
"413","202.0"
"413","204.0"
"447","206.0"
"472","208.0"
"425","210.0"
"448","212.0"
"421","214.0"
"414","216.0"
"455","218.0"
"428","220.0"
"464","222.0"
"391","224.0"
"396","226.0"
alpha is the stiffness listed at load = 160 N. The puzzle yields 446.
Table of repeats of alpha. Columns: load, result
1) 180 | 466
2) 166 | 383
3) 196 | 439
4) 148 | 440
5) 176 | 429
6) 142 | 416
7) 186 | 458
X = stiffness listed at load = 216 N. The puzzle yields 414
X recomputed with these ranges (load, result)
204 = 413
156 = 410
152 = 403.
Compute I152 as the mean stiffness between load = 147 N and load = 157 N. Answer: 436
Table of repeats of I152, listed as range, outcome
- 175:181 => 445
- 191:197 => 433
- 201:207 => 424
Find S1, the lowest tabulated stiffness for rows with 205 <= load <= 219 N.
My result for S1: 414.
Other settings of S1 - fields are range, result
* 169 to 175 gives 418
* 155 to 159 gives 410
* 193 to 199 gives 423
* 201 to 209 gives 413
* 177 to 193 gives 434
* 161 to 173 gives 383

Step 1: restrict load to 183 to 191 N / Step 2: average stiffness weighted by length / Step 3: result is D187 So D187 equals 459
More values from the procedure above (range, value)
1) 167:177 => 426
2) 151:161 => 434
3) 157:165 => 433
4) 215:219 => 434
